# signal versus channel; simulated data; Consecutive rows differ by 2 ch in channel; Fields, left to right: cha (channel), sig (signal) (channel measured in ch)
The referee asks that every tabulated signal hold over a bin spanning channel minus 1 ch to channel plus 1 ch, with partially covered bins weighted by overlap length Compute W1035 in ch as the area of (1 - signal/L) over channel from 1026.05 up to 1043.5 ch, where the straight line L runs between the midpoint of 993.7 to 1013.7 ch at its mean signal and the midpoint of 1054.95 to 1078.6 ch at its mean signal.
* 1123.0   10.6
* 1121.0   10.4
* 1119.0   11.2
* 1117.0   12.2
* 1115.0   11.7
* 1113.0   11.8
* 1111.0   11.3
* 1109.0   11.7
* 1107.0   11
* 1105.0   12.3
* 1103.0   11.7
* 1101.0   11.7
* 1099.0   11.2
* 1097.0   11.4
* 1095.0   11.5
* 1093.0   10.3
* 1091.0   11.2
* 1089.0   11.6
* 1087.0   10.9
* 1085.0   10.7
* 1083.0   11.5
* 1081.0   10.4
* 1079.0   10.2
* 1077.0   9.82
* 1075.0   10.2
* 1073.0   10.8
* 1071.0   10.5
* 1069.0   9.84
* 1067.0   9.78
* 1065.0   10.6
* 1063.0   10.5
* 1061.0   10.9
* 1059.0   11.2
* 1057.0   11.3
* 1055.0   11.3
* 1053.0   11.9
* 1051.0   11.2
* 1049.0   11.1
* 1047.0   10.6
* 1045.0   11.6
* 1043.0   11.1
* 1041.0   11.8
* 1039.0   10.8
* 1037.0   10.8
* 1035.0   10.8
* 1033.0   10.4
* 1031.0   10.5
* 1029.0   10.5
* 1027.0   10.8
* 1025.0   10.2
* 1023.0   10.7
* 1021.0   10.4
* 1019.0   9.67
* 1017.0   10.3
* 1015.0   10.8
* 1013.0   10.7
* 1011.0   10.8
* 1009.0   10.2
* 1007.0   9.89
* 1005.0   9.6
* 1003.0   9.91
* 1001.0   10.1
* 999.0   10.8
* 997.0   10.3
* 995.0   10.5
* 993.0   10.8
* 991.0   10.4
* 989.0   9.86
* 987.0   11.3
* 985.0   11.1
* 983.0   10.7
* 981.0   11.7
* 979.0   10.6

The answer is -0.71 ch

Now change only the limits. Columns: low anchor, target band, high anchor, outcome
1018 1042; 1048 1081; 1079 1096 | 0.4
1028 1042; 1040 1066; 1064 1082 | -1.5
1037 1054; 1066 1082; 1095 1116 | 1.7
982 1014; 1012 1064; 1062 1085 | -2.1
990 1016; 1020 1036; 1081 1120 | 0.1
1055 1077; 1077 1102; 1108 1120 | 0.2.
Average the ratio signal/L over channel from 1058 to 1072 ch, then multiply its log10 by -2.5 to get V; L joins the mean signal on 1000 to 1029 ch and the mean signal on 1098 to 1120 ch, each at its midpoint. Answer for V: 0.053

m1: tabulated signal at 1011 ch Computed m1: 10.8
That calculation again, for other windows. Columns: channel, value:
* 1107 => 11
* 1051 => 11.2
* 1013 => 10.7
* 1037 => 10.8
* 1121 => 10.4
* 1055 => 11.3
